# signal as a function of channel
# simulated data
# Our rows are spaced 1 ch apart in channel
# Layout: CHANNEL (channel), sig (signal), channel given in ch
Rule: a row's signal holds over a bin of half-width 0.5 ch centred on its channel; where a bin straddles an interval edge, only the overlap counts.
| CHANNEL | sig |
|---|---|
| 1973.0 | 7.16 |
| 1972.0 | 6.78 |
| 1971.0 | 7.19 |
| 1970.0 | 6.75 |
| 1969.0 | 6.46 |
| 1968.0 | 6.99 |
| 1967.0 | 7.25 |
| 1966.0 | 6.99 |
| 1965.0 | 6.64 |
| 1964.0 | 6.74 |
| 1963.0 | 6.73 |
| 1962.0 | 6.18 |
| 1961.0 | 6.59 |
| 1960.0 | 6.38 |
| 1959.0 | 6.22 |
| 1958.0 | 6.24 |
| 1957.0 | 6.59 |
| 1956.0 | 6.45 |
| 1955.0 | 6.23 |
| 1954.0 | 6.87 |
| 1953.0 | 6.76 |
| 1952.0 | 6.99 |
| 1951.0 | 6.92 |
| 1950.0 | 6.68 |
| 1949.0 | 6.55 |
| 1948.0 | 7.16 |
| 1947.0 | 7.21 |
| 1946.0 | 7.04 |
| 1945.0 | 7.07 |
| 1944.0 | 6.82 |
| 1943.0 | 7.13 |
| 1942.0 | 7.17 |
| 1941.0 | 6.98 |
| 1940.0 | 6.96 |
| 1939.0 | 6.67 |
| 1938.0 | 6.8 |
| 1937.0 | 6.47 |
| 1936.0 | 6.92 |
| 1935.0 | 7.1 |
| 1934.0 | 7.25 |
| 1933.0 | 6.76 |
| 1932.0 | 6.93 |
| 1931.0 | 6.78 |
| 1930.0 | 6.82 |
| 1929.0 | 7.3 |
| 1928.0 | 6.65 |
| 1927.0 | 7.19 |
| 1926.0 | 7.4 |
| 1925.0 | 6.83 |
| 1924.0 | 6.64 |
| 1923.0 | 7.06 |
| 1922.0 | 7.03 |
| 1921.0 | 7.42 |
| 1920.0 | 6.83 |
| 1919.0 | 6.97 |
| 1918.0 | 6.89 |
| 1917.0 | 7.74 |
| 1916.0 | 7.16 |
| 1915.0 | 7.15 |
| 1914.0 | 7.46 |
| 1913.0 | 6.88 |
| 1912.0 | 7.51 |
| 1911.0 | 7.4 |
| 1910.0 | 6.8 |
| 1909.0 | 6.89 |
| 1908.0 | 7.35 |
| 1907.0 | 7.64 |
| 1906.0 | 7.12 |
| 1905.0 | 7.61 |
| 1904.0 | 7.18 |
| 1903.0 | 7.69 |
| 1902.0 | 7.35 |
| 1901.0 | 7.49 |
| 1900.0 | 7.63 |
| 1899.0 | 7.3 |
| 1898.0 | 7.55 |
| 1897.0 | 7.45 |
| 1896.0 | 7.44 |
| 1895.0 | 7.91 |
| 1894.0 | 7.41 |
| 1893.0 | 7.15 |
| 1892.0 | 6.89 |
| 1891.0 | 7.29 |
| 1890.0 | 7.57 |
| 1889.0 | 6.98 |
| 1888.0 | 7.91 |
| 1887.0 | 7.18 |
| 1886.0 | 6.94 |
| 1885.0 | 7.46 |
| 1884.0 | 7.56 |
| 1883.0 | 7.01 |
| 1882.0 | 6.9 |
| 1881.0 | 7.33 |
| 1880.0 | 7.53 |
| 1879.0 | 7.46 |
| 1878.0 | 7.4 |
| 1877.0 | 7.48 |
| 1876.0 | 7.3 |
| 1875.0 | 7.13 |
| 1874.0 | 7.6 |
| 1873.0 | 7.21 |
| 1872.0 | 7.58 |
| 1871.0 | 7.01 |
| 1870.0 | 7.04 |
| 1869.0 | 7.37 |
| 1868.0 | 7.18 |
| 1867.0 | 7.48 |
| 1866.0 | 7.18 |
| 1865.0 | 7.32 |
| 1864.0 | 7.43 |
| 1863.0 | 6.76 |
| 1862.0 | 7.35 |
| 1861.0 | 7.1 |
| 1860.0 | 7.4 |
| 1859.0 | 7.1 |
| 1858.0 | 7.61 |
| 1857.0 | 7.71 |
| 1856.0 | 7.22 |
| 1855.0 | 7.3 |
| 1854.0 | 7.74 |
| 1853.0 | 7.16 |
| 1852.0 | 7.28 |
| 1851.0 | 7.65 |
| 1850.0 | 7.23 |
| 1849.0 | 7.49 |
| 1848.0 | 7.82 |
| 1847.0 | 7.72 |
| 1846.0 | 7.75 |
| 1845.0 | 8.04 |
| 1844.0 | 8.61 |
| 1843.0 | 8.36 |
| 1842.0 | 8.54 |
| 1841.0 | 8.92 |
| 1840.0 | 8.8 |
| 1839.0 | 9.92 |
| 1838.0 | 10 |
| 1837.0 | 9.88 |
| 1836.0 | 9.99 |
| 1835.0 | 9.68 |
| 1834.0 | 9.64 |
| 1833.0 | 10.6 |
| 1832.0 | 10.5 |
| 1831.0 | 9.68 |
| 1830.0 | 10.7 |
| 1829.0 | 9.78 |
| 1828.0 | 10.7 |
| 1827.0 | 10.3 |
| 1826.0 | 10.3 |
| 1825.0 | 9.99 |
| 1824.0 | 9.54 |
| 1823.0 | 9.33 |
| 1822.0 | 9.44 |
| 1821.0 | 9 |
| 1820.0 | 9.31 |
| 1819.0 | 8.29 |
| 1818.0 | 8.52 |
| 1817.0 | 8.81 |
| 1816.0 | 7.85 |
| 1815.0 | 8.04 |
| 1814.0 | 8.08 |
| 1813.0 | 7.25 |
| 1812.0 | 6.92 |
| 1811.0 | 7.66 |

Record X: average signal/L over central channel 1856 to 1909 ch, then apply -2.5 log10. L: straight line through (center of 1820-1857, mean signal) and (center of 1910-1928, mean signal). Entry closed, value 0.085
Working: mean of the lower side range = 8.95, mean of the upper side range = 7.13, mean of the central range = 7.34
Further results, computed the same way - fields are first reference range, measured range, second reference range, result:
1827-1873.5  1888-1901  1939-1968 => 0.030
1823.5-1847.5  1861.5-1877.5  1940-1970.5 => 0.196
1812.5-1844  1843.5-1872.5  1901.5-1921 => 0.156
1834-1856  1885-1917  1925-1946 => 0.023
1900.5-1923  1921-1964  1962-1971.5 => 0.029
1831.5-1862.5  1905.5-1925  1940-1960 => 0.024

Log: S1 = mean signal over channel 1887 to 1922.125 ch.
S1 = 7.32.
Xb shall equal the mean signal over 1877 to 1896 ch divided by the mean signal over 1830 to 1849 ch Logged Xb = 0.80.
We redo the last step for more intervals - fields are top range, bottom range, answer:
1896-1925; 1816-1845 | 0.76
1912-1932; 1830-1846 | 0.75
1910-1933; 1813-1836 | 0.75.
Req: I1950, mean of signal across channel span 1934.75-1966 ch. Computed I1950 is 6.75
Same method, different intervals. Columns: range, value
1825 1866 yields 8.53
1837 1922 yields 7.5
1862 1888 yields 7.29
